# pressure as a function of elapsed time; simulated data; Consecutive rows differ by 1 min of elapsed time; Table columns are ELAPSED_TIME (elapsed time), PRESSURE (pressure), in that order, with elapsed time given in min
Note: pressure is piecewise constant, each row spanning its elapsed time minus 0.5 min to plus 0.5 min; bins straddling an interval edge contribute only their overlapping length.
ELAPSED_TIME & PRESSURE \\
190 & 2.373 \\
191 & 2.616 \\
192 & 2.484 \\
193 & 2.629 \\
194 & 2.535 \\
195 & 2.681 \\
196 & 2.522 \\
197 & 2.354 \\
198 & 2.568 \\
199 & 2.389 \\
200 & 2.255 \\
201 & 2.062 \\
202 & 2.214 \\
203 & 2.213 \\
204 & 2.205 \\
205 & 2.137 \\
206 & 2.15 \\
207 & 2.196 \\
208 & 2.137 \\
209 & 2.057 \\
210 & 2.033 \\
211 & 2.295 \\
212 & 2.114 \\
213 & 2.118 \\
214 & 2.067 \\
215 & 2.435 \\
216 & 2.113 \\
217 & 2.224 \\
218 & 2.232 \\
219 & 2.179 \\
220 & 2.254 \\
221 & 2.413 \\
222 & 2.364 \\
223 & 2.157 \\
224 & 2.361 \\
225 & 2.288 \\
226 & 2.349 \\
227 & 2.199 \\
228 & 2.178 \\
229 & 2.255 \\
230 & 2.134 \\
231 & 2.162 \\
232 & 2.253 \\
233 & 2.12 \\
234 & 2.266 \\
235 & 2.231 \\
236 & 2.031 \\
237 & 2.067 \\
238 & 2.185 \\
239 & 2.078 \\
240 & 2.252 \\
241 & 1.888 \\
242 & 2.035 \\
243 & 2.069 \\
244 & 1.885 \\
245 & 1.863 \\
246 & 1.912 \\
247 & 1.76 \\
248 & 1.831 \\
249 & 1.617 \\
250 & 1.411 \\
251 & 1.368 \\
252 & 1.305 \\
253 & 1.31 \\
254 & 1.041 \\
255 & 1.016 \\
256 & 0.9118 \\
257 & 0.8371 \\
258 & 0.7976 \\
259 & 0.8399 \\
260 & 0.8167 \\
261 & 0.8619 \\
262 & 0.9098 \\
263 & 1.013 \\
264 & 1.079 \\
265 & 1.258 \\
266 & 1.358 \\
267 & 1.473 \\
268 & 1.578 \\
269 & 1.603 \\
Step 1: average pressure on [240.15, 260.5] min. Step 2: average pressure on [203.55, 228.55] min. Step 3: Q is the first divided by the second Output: 0.65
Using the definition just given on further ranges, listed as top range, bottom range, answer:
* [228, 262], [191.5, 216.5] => 0.74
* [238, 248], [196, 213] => 0.89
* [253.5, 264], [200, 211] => 0.42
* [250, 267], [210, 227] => 0.48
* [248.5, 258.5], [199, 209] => 0.53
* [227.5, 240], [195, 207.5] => 0.95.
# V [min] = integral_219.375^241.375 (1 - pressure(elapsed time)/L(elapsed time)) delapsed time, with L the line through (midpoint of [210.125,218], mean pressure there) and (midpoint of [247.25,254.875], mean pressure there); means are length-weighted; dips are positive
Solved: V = -4.4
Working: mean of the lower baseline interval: 2.19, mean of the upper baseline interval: 1.4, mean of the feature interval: 2.21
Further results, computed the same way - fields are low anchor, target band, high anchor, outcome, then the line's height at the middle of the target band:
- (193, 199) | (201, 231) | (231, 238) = 1.6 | 2.34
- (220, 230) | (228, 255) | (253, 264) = -4.6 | 1.61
